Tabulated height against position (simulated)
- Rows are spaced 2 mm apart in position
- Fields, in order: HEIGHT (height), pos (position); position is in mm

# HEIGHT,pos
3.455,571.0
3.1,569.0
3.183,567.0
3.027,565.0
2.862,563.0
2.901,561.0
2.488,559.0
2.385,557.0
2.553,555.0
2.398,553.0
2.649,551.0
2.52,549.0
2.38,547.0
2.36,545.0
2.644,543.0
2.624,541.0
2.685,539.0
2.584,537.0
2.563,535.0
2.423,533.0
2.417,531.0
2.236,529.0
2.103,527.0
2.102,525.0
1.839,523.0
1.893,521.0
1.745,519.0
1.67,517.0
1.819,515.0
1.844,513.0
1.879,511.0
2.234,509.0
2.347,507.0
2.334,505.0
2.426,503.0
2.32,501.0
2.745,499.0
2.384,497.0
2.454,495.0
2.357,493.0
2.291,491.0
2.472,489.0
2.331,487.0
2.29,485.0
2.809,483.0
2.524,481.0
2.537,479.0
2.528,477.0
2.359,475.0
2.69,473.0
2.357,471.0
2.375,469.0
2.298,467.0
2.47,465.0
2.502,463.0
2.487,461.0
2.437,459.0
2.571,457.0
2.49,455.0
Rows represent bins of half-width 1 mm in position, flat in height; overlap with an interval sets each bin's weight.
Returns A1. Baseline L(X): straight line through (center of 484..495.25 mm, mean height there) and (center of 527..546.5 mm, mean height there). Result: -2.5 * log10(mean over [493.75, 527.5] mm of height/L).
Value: 0.14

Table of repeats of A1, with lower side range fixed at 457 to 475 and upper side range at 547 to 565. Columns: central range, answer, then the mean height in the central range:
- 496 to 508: 0.04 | 2.43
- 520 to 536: 0.17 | 2.2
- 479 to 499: 0.02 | 2.46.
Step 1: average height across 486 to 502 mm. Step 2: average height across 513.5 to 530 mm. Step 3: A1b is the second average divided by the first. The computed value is 0.80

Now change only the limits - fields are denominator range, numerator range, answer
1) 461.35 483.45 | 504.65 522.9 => 0.79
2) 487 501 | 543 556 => 1.02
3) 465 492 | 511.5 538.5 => 0.86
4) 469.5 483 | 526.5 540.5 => 0.97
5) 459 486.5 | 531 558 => 1.02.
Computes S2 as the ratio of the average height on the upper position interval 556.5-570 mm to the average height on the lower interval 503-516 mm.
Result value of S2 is 1.4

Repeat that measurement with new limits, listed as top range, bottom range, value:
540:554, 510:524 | 1.39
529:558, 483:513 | 1.07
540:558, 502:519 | 1.22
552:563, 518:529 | 1.31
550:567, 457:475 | 1.10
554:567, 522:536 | 1.22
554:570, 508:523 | 1.51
